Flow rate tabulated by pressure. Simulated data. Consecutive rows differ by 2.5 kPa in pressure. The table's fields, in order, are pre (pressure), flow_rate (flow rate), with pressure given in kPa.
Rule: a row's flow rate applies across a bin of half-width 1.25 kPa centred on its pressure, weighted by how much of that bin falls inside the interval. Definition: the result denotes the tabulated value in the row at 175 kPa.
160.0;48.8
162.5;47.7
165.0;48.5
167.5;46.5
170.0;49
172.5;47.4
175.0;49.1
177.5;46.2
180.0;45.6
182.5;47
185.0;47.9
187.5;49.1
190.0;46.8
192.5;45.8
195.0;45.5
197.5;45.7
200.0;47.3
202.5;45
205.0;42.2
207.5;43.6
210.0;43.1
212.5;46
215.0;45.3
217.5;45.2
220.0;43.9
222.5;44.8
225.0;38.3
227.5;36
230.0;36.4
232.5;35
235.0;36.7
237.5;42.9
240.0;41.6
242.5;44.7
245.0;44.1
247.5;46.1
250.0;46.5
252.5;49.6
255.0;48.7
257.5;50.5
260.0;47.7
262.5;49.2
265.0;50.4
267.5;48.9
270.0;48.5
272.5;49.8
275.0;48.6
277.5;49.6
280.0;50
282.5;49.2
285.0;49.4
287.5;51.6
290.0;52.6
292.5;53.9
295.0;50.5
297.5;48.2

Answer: 49.1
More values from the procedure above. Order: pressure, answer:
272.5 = 49.8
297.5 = 48.2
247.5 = 46.1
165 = 48.5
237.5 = 42.9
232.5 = 35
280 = 50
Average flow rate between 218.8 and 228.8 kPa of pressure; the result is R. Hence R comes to 40.7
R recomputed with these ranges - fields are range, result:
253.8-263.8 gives 49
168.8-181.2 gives 47.5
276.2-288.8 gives 50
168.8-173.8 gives 48.2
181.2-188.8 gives 48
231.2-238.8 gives 38.2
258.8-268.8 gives 49.1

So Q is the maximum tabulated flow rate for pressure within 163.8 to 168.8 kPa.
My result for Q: 48.5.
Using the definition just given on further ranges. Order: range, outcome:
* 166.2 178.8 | 49.1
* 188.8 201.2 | 47.3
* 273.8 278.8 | 49.6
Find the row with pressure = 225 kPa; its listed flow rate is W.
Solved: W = 38.3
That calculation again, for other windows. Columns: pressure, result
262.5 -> 49.2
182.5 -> 47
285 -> 49.4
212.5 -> 46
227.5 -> 36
